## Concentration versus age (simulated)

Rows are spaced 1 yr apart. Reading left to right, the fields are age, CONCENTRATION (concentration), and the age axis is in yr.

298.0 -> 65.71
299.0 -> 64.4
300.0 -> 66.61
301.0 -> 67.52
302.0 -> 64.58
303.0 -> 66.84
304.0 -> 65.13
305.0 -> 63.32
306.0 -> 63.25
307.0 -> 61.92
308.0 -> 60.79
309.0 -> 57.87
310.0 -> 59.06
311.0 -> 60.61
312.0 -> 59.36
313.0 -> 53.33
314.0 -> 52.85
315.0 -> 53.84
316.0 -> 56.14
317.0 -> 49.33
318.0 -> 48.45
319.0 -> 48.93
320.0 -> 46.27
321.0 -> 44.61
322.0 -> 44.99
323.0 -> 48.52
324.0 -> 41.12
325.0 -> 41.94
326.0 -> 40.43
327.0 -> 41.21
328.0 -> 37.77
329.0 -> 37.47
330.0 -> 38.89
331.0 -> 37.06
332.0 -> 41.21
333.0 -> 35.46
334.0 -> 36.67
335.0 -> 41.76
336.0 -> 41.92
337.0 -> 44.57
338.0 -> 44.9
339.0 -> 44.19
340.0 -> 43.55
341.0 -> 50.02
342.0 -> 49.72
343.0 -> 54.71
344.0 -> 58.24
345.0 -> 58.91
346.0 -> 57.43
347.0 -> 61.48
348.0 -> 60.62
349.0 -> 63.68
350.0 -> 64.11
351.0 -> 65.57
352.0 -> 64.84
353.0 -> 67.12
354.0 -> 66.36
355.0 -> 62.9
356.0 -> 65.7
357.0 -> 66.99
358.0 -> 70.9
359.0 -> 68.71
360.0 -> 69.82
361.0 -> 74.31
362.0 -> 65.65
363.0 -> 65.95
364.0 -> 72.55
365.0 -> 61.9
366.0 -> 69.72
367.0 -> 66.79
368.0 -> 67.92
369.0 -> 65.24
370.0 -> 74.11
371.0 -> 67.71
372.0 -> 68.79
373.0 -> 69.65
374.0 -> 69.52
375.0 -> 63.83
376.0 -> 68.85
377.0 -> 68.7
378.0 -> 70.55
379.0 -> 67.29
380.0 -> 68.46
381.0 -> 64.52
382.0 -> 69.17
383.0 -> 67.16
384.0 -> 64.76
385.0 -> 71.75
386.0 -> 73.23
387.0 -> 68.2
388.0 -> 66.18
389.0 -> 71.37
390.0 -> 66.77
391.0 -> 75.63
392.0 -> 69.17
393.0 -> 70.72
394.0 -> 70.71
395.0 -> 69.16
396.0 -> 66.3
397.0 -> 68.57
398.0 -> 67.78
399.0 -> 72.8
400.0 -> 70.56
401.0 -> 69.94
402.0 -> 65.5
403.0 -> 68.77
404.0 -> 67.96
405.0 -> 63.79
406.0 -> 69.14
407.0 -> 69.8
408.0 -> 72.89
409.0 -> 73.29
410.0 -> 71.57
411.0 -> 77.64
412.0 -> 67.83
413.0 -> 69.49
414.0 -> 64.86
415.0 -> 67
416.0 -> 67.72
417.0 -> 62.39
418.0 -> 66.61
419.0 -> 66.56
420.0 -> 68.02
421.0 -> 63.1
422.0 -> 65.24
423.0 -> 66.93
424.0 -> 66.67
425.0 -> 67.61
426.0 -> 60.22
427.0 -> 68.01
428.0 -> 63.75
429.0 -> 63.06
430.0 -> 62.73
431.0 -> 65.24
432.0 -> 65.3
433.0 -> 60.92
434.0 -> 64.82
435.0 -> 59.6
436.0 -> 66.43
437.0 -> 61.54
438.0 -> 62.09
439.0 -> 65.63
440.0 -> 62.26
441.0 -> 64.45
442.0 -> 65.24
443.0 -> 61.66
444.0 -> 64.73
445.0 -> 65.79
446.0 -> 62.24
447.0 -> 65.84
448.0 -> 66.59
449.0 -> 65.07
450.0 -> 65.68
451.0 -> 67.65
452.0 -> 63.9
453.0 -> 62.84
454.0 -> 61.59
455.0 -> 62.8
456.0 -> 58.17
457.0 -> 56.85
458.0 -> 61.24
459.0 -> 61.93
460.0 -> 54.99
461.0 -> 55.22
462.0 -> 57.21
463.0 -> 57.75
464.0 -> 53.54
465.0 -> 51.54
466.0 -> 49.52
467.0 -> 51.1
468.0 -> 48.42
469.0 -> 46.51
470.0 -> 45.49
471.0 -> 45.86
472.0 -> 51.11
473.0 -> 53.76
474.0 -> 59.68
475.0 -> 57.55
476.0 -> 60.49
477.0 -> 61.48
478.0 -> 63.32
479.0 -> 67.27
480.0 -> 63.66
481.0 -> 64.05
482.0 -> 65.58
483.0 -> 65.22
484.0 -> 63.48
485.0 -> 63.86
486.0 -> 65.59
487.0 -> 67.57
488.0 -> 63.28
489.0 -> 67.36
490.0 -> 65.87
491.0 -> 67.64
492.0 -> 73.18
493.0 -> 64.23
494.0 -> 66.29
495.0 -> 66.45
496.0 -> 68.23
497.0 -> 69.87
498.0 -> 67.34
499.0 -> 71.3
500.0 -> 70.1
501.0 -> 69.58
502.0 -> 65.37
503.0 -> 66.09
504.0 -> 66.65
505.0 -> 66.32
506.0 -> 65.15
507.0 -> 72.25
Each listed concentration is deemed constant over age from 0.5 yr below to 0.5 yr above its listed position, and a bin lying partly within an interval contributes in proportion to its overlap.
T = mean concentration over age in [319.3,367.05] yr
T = 54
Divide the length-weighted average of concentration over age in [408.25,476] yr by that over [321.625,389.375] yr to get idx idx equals 1.0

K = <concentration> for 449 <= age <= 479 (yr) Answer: 57.1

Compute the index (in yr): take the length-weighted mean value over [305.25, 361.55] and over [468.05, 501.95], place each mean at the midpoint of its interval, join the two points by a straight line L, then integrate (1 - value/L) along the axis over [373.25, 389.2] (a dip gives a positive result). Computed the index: -3.4 yr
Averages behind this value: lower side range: 53.3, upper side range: 62.9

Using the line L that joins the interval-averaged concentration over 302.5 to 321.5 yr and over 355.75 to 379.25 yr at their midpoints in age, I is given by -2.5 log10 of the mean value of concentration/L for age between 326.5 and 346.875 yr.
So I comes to 0.34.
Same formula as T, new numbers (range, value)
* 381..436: 67.6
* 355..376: 68.2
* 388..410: 69.5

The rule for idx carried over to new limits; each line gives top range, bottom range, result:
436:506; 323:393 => 1.04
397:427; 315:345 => 1.52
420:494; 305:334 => 1.27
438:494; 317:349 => 1.32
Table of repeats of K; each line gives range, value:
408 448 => 65.6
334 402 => 64.4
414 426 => 65.9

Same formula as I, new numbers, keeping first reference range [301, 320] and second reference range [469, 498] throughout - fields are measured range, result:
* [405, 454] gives -0.079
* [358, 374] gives -0.156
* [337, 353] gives 0.053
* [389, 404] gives -0.154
